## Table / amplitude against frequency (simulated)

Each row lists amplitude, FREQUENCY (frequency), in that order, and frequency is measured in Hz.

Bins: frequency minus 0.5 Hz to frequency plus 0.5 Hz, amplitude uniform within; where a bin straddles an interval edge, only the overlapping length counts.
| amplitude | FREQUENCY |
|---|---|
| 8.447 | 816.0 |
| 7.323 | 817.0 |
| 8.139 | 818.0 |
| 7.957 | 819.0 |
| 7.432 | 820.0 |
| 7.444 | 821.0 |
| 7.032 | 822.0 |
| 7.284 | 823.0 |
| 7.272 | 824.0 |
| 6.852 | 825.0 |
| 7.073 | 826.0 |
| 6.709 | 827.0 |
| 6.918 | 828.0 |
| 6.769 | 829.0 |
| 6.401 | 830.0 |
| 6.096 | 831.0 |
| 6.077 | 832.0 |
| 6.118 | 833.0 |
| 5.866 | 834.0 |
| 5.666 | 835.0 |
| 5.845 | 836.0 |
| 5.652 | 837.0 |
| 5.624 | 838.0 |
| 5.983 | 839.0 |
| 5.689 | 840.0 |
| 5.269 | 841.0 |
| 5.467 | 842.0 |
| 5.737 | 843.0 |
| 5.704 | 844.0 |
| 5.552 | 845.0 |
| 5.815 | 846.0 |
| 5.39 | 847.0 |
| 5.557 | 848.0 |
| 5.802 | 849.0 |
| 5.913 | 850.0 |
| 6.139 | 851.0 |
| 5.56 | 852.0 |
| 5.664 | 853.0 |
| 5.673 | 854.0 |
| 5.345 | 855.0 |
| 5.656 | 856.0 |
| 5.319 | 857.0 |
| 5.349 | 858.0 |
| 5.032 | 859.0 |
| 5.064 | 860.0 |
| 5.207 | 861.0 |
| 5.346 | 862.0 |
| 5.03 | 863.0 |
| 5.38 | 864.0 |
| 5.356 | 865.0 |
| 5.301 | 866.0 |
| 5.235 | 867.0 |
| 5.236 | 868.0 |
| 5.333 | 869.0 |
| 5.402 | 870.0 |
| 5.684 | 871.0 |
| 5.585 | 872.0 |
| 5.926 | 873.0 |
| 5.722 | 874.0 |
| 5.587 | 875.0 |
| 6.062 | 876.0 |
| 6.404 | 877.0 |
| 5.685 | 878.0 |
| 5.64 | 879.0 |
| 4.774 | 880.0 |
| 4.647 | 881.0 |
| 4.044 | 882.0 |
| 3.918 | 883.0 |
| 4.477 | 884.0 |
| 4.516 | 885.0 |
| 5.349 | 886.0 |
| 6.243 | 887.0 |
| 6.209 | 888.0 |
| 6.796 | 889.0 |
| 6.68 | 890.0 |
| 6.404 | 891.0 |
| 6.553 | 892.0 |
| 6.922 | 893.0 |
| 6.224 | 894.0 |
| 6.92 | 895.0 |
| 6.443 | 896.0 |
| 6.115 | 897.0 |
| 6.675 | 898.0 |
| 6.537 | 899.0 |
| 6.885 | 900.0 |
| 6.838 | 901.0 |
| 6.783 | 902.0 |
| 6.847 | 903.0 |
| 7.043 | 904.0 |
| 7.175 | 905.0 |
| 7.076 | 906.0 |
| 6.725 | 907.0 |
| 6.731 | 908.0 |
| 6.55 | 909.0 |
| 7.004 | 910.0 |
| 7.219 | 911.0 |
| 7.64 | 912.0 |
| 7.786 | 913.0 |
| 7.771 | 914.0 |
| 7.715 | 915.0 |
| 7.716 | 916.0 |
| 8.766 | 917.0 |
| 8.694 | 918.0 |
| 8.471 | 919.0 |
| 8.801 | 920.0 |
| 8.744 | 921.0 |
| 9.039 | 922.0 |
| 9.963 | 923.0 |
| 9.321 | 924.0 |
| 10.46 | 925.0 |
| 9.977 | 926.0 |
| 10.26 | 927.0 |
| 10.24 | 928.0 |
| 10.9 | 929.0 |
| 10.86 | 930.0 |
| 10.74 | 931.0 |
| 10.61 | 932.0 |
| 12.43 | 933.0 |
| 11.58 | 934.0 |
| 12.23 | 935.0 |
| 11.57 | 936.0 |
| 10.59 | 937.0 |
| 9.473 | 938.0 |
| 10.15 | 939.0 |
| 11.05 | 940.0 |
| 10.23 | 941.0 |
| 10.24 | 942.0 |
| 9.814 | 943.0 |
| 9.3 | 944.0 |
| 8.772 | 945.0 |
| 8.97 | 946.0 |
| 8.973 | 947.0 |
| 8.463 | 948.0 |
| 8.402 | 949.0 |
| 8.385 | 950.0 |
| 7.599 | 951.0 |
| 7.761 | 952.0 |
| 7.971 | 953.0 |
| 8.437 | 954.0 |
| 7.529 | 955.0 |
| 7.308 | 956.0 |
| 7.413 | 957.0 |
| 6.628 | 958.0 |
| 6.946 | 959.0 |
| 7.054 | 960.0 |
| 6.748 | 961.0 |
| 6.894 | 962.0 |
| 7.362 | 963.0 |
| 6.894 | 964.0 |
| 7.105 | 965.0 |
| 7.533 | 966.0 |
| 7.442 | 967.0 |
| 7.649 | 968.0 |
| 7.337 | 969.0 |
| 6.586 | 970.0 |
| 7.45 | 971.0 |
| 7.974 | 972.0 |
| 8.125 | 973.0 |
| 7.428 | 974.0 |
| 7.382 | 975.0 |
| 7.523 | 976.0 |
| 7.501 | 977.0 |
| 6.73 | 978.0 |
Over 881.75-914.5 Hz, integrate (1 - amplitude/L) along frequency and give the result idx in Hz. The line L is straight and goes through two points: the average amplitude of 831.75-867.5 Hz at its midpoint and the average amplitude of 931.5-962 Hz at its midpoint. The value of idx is 3.8 Hz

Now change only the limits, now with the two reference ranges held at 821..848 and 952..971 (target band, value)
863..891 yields 4.6 Hz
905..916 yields -0.7 Hz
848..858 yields 1.1 Hz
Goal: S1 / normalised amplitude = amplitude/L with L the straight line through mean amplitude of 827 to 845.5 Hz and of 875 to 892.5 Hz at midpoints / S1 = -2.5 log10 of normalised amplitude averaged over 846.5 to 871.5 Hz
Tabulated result 0.06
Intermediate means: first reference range 5.93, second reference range 5.55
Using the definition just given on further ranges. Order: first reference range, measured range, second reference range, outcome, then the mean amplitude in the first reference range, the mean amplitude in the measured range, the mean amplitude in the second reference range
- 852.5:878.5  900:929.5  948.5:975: -0.25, 5.48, 8.19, 7.46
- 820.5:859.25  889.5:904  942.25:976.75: 0.03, 6.01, 6.64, 7.76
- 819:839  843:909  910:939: 0.35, 6.56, 5.82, 9.59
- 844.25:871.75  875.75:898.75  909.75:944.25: 0.24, 5.46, 5.82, 9.66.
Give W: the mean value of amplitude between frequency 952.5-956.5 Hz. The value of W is 7.81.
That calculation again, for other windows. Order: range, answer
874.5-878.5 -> 5.93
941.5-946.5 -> 9.42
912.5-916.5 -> 7.75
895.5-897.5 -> 6.28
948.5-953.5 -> 8.02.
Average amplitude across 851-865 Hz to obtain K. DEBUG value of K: 5.38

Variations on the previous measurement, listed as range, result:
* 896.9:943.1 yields 8.87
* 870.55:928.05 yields 6.92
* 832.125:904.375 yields 5.74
